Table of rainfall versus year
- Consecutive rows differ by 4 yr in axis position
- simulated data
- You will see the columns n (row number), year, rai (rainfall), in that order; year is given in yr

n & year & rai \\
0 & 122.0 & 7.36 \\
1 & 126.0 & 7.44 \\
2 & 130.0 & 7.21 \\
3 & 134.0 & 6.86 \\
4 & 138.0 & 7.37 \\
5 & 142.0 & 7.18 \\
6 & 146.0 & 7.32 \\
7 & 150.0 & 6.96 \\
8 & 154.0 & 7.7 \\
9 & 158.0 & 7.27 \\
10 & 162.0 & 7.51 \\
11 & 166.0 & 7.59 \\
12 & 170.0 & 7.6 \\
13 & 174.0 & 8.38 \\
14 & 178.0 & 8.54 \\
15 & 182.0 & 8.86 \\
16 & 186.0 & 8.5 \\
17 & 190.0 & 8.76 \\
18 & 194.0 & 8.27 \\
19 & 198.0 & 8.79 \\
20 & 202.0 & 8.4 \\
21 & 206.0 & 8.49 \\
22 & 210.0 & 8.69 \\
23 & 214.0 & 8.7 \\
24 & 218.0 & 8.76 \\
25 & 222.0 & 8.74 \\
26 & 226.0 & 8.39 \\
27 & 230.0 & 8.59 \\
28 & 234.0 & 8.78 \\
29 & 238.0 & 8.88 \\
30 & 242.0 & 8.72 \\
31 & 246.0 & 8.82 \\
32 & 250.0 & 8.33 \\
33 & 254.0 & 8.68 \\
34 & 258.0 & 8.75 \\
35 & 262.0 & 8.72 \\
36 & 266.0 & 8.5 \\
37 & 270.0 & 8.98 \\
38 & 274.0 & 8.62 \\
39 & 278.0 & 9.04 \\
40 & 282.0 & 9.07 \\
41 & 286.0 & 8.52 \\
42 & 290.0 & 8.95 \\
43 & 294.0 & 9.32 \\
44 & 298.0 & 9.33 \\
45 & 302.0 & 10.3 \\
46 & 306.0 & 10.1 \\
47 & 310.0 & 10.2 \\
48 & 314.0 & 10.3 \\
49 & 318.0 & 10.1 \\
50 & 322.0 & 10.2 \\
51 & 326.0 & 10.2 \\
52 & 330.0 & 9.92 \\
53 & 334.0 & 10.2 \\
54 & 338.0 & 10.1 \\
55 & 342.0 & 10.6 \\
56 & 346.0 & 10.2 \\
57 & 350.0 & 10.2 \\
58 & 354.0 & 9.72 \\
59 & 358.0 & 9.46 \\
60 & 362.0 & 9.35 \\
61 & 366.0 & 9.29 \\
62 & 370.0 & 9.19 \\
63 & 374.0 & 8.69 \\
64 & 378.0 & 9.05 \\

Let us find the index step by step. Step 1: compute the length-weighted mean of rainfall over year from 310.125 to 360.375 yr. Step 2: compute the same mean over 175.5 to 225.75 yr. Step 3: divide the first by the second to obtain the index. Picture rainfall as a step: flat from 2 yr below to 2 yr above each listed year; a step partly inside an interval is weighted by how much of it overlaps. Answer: 1.17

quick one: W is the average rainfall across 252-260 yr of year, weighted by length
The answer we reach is 8.71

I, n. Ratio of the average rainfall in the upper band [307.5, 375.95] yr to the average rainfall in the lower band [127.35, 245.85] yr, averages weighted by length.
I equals 1.21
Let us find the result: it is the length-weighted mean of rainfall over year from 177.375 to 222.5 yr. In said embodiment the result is 8.62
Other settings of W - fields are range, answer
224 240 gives 8.66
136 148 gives 7.29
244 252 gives 8.57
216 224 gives 8.75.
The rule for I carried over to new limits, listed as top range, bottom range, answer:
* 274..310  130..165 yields 1.28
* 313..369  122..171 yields 1.36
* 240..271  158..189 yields 1.07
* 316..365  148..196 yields 1.25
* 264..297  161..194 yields 1.08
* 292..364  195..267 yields 1.15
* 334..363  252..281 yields 1.14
